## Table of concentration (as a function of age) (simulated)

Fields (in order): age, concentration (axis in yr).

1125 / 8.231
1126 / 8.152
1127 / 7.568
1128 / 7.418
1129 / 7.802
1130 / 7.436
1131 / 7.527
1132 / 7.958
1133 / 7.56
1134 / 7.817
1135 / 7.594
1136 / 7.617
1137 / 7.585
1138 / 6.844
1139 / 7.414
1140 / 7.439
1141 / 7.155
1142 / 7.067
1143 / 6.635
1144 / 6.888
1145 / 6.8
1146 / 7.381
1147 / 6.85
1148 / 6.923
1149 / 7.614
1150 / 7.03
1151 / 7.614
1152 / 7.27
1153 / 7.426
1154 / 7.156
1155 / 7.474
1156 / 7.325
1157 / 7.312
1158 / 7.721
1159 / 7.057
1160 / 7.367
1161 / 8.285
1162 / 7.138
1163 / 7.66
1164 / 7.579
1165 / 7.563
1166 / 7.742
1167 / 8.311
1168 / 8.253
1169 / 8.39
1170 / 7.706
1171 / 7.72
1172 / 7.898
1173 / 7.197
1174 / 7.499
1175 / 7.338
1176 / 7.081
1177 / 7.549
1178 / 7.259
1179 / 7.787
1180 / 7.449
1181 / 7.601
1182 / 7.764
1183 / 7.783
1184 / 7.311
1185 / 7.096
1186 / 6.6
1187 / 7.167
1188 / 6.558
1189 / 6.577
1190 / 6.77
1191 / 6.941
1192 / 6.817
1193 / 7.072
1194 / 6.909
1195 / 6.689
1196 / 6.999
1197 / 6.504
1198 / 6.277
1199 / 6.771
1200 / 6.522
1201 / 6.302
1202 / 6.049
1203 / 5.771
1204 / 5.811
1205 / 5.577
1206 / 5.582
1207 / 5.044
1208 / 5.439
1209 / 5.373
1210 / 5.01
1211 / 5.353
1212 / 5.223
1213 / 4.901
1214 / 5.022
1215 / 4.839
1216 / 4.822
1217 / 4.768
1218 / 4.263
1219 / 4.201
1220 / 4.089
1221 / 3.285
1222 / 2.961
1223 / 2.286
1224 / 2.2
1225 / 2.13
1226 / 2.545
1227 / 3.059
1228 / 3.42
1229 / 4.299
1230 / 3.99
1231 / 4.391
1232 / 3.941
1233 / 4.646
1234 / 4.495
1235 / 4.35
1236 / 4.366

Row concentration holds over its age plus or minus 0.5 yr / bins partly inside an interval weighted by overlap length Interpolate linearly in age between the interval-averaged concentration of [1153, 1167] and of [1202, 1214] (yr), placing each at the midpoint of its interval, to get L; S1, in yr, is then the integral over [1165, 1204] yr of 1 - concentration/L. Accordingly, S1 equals -4.4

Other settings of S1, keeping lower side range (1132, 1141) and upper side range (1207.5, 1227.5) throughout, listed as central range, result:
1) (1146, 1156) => -0.6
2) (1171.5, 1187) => -4.7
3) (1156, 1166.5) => -1.8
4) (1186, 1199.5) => -4.3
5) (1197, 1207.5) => -2.8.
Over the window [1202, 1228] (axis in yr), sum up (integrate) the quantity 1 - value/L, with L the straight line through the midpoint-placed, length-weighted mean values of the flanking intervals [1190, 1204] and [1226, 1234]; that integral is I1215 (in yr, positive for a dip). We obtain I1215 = 4.0 yr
